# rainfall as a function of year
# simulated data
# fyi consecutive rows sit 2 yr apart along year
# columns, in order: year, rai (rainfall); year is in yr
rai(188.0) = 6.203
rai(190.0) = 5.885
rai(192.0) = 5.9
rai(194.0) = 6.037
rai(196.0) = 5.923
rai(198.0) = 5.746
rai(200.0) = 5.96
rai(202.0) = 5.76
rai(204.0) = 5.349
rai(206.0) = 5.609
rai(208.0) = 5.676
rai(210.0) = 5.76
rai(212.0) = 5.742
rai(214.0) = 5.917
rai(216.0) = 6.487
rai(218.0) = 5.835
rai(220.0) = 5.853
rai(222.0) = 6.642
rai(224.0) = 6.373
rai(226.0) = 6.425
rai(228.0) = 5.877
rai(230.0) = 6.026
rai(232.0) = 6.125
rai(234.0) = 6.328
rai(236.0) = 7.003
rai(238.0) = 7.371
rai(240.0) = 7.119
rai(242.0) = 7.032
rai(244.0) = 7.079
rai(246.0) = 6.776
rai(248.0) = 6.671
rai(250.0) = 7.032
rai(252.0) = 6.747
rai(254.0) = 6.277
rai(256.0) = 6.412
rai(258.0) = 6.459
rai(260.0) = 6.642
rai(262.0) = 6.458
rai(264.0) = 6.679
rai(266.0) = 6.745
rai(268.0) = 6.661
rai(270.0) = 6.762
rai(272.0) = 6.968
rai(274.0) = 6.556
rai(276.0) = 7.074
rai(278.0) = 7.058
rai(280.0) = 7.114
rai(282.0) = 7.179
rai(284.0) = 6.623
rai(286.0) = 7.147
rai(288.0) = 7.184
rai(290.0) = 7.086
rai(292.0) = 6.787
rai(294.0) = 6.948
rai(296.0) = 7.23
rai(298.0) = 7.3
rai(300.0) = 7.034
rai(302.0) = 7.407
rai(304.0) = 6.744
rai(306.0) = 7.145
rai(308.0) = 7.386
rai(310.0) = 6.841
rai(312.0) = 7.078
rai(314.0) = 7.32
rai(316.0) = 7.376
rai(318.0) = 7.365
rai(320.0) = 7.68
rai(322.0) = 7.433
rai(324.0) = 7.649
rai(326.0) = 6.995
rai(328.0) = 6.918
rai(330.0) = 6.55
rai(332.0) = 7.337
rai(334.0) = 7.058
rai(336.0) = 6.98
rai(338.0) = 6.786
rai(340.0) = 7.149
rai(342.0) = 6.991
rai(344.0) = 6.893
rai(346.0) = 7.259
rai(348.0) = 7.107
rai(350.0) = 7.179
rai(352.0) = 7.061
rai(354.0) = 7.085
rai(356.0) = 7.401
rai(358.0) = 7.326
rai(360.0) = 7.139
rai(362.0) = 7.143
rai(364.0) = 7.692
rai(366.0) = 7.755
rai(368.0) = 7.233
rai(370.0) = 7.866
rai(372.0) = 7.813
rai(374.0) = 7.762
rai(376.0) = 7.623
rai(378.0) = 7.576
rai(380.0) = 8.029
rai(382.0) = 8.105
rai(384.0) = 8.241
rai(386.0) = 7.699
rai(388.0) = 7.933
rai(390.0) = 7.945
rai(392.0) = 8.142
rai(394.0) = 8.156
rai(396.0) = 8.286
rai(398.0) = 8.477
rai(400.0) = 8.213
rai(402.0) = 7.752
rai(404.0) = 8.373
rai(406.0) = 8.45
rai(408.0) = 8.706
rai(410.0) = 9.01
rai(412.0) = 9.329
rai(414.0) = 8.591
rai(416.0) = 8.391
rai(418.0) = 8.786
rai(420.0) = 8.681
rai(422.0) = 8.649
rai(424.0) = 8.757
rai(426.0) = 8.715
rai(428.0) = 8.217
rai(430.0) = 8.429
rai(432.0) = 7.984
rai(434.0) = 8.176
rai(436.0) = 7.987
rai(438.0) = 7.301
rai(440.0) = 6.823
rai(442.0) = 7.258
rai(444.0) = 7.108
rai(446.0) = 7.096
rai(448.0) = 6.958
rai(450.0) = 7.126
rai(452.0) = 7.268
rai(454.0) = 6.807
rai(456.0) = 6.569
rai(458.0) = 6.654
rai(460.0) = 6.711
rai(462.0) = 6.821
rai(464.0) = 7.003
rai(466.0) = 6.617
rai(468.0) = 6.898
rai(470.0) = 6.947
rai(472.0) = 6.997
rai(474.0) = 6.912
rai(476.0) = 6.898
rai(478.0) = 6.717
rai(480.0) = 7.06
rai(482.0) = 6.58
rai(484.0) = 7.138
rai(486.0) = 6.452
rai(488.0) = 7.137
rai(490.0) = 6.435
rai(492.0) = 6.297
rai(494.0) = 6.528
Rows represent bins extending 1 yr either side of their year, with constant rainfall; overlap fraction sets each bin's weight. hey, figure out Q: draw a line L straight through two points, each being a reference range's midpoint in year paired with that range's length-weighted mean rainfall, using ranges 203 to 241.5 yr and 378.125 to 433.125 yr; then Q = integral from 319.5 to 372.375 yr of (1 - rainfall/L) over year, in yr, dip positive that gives 2.9 yr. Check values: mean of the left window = 6.2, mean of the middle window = 7.23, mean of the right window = 8.36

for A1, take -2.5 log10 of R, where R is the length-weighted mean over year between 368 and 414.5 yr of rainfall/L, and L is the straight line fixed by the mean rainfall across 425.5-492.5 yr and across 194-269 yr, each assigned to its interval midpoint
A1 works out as -0.184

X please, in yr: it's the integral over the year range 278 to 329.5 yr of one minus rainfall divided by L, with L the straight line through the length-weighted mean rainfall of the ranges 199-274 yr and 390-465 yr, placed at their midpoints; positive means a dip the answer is -1.71 yr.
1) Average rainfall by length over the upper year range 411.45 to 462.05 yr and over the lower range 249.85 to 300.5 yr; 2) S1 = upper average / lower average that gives 1.13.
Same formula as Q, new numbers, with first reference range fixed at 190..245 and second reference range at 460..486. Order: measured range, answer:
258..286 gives -2.1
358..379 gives -3.1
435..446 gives -0.8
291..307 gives -1.7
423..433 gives -2.5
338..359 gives -1.9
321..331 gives -1.0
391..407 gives -3.8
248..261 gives -0.7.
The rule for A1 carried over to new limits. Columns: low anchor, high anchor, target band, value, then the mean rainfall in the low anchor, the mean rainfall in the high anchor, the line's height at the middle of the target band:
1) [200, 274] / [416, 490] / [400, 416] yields -0.20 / 6.4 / 7.34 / 7.15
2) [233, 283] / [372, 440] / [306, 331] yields 0.03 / 6.81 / 8.23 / 7.39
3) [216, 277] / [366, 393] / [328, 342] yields 0.07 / 6.6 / 7.84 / 7.42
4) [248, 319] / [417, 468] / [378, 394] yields -0.10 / 6.93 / 7.53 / 7.32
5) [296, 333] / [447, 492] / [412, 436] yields -0.22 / 7.2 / 6.84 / 6.94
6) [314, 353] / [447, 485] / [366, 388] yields -0.11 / 7.15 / 6.88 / 7.06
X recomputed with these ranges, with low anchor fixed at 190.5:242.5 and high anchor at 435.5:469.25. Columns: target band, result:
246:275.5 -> -1.70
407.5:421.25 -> -3.89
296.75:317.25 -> -2.23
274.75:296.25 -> -2.16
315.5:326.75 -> -1.58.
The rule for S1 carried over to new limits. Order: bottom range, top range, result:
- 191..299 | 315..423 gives 1.19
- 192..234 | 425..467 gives 1.23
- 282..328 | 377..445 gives 1.14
